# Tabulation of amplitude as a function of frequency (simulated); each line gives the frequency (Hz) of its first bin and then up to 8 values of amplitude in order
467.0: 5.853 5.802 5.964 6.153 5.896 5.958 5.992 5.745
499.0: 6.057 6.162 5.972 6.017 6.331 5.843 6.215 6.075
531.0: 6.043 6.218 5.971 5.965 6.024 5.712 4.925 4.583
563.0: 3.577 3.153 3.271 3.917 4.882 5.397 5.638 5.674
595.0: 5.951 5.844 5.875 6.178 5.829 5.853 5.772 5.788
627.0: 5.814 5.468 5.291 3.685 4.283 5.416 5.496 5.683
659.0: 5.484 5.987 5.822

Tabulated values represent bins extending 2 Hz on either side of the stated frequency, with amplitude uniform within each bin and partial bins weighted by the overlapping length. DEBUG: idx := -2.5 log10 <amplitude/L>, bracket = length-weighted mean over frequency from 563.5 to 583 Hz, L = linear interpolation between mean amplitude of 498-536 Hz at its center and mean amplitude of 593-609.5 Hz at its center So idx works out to 0.45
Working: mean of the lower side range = 6.09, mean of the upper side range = 5.96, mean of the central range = 3.95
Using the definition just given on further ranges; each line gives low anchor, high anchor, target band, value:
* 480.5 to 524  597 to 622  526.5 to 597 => 0.157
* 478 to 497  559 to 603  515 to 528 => -0.107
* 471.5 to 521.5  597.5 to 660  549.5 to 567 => 0.270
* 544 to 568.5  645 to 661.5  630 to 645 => 0.167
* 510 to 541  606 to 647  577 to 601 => 0.015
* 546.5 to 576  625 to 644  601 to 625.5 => -0.229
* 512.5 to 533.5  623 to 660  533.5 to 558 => 0.035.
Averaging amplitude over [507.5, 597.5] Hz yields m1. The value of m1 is 5.35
